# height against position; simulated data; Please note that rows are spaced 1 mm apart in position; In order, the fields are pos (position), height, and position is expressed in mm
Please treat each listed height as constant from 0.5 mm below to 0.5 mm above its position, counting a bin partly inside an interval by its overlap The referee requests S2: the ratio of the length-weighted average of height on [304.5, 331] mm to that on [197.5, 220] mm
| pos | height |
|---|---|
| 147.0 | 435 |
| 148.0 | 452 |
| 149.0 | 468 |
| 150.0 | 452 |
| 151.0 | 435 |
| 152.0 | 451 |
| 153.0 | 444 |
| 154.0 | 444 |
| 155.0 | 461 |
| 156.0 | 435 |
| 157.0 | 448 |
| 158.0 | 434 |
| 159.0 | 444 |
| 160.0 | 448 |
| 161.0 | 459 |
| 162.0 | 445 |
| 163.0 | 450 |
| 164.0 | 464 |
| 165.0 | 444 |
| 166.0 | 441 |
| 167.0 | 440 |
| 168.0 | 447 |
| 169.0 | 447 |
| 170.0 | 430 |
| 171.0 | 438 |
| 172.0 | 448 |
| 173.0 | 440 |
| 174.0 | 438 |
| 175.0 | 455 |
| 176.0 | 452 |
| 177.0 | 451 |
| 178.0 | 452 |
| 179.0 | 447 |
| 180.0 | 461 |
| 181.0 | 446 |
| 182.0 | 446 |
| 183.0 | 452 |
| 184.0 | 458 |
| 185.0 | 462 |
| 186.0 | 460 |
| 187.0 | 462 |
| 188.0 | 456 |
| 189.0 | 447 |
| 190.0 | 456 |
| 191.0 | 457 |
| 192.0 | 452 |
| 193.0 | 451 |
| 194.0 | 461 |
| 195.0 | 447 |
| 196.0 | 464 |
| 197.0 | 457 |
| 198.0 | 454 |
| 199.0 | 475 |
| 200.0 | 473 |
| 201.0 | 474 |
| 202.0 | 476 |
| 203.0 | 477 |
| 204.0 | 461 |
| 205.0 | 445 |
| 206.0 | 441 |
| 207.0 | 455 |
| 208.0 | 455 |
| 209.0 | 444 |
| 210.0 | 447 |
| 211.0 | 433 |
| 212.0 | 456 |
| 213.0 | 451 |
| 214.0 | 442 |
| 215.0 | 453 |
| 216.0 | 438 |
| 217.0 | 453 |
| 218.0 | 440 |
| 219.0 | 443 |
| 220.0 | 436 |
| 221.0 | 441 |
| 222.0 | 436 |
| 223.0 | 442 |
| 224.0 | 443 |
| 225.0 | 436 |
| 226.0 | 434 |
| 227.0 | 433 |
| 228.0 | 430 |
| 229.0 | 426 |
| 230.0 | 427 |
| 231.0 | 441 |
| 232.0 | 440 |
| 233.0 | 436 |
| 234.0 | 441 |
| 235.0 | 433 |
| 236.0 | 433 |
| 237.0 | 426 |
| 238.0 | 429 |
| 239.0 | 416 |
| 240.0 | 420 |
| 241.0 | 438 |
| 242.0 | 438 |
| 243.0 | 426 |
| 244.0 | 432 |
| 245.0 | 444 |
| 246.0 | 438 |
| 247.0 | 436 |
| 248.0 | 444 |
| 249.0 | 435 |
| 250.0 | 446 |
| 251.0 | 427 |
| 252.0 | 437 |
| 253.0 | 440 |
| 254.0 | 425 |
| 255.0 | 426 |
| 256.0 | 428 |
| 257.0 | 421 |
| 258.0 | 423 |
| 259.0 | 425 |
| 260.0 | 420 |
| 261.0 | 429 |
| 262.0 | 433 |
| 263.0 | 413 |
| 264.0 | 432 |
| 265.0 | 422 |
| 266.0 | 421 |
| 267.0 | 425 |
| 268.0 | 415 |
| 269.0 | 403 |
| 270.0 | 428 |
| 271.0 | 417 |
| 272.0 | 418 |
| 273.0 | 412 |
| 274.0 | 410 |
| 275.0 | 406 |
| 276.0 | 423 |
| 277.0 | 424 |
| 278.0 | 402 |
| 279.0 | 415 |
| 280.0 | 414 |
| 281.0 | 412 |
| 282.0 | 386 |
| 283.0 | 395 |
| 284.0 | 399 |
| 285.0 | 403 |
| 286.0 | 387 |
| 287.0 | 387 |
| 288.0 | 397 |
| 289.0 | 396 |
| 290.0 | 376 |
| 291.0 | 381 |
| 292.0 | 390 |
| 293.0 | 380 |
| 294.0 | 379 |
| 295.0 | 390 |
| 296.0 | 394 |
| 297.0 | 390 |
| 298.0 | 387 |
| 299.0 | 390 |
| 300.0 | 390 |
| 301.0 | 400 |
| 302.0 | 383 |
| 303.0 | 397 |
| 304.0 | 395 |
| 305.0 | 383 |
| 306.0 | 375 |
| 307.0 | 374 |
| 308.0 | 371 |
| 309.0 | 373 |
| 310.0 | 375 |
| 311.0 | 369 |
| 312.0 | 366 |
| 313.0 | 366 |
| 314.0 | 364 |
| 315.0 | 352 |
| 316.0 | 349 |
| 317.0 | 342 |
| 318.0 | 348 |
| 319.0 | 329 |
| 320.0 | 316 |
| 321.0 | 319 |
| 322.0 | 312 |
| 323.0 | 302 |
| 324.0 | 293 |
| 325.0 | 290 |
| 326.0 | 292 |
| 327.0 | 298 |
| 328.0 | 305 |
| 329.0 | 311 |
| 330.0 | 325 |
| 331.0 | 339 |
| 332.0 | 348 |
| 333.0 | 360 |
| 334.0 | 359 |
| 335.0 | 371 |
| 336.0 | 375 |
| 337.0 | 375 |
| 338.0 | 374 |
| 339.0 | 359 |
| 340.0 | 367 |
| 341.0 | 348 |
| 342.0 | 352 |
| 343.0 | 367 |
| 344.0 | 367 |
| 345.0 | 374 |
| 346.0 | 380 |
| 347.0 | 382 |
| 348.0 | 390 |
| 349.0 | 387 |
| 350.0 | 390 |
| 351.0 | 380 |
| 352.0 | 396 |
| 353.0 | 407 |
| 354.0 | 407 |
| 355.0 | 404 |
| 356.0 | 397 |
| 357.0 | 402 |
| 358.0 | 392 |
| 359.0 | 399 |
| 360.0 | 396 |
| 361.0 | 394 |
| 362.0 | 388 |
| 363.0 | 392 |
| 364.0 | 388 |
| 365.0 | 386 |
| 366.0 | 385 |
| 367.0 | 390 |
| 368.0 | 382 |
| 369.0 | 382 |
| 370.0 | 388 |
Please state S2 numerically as 0.7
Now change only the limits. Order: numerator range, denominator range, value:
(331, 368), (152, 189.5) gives 0.85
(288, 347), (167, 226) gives 0.80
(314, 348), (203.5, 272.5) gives 0.79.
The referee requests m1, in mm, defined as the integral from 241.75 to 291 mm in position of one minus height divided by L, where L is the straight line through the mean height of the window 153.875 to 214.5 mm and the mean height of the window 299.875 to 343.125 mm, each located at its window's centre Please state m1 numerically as -3.4 mm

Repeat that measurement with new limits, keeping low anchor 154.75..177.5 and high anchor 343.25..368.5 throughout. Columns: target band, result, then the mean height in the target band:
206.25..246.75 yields -0.95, 438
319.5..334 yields 2.98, 317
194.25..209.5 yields -0.86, 460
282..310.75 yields 1.46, 387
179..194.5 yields -0.53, 455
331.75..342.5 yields 0.89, 363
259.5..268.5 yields -0.14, 423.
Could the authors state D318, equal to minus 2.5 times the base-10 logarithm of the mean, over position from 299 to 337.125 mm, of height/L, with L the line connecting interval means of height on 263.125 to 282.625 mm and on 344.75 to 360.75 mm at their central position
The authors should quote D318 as 0.15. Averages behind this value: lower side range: 415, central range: 350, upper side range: 393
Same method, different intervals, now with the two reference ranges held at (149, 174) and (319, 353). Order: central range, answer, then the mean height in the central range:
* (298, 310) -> -0.050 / 384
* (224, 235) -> -0.069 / 435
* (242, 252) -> -0.099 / 437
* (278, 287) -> -0.061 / 401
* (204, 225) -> -0.072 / 445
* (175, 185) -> -0.041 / 452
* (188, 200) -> -0.072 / 457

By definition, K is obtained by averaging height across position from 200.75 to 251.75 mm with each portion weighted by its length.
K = 441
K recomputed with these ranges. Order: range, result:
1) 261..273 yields 421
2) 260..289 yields 412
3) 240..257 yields 434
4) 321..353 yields 351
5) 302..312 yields 379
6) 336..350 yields 372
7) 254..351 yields 380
